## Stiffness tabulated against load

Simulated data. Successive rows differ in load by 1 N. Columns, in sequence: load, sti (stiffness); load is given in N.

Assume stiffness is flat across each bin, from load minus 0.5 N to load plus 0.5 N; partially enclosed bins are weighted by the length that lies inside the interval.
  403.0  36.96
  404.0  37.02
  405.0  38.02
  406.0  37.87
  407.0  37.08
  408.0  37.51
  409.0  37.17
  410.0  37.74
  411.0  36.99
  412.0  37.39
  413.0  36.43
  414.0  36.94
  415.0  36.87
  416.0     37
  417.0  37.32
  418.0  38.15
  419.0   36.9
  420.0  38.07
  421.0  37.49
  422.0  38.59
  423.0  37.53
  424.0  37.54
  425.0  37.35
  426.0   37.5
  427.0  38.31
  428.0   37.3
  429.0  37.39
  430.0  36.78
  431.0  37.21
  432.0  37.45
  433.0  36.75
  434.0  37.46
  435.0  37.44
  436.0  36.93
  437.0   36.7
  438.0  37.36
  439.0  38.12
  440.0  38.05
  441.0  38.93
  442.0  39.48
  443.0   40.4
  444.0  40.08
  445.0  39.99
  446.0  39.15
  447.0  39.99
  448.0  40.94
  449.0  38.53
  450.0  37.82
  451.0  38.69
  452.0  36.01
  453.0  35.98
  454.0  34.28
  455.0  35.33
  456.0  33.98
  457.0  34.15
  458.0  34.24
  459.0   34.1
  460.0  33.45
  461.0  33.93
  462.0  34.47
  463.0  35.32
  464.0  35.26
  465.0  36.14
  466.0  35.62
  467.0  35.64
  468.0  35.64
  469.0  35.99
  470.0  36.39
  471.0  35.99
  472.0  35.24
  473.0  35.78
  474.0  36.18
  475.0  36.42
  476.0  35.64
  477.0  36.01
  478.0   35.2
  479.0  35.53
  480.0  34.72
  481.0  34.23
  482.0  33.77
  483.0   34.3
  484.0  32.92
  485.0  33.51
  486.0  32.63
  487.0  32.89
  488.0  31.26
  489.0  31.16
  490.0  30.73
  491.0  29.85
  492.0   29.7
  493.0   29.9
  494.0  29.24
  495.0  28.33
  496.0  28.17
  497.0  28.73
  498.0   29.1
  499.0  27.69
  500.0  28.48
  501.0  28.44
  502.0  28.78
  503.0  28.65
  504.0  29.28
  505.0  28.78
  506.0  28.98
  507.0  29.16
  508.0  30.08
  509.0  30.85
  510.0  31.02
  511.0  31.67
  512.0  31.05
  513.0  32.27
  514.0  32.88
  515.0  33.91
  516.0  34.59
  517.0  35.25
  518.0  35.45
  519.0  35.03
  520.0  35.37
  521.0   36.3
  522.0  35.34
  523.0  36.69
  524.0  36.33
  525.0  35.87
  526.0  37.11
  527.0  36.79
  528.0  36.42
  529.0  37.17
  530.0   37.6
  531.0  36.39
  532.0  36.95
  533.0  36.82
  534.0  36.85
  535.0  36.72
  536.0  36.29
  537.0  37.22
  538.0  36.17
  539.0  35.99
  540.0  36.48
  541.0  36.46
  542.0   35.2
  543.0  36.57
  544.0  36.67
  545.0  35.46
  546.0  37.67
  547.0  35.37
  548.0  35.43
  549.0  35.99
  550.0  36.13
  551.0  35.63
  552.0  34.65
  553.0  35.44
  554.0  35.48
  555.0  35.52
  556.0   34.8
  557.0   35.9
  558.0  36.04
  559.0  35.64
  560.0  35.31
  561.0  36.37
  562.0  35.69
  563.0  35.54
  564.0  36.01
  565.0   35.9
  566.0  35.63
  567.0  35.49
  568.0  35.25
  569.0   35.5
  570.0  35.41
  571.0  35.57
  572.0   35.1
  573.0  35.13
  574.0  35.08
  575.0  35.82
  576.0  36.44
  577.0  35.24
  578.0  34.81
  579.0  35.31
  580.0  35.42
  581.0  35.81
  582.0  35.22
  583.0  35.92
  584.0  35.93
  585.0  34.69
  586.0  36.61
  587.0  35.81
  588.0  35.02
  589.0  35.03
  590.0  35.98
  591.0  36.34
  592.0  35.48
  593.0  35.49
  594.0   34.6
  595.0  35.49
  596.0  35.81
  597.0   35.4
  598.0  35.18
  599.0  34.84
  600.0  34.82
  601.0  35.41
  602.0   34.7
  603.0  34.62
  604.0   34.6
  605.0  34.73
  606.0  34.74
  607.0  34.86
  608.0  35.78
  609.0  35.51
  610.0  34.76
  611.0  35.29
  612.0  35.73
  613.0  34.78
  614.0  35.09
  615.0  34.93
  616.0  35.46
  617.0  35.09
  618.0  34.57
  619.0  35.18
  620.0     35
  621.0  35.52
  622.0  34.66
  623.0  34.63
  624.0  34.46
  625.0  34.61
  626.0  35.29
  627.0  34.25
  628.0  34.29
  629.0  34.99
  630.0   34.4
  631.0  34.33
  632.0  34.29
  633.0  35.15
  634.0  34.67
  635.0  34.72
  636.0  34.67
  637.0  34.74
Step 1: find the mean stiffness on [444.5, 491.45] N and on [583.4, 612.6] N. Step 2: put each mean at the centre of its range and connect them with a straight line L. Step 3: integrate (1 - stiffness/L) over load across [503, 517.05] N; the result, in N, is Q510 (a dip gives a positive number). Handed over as 1.6 N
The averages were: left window 35.2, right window 35.3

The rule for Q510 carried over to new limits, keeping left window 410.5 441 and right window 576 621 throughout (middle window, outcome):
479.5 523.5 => 5.85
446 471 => 0.69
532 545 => -0.15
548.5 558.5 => 0.07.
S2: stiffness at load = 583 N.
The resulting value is 35.92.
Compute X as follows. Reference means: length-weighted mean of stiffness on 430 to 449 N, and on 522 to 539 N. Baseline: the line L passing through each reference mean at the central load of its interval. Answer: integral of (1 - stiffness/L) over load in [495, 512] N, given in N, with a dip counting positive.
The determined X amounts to 3.6 N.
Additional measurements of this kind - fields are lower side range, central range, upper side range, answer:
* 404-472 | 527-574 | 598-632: -0.4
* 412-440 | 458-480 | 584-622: 0.9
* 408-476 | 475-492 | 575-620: 1.5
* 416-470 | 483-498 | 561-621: 2.4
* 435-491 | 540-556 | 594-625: -0.2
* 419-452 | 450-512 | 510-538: 6.6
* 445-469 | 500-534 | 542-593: 2.2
